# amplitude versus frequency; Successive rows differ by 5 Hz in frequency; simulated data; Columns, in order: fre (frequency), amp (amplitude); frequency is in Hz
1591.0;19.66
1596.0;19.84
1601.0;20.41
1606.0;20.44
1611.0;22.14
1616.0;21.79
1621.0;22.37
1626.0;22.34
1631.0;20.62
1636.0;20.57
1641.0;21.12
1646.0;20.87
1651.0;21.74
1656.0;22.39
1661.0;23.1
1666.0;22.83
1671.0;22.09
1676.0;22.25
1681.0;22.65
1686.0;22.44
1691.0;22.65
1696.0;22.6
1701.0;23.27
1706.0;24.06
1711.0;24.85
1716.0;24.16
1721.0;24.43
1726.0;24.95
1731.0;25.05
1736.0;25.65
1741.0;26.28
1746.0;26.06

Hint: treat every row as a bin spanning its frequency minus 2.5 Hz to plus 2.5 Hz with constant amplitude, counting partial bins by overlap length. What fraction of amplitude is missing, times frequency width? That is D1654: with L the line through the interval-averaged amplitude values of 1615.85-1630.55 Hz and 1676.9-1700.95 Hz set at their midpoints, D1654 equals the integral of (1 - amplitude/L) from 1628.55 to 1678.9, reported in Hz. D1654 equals 1.2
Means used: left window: 22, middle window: 21.8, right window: 22.6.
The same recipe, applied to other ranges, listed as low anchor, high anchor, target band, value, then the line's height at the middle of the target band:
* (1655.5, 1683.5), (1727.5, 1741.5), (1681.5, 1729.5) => 1.0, 24.2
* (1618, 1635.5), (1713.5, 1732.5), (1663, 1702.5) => 1.3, 23.4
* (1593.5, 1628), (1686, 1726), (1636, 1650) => 0.7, 22.1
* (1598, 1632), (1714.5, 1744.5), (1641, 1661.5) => 0.7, 22.6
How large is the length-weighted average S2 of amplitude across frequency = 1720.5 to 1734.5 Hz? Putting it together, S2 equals 24.9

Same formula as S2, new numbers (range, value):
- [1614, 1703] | 22.1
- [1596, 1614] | 20.9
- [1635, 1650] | 21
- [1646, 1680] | 22.3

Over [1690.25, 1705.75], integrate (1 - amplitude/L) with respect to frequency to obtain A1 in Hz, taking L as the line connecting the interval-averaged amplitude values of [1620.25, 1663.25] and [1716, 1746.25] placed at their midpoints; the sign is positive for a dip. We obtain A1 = 0.6 Hz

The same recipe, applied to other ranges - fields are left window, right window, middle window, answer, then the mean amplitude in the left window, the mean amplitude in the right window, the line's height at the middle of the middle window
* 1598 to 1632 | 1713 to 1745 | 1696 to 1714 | 0.37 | 21.5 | 25.1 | 24.4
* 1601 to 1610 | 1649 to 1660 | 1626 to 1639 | 0.35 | 20.7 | 22.2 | 21.5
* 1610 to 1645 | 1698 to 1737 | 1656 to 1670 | -0.05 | 21.5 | 24.5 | 22.7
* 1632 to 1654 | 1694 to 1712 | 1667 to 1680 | 0.04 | 21.1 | 23.6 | 22.4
